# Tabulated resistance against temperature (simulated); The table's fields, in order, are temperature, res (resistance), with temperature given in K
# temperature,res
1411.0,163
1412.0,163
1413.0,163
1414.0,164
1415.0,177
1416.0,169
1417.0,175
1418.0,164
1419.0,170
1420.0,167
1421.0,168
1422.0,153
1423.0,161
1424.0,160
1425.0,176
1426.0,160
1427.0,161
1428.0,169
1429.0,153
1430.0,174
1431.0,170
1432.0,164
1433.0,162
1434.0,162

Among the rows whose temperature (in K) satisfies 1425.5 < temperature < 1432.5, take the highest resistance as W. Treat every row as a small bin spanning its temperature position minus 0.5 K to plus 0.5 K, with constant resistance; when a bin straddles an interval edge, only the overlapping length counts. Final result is 174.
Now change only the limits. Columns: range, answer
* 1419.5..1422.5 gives 168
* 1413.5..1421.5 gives 177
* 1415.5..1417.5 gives 175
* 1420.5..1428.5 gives 176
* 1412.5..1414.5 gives 164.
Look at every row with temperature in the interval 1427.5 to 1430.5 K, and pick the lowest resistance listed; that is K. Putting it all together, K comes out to 153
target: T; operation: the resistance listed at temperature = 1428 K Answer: 169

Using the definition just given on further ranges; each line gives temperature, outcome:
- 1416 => 169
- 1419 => 170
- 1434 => 162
